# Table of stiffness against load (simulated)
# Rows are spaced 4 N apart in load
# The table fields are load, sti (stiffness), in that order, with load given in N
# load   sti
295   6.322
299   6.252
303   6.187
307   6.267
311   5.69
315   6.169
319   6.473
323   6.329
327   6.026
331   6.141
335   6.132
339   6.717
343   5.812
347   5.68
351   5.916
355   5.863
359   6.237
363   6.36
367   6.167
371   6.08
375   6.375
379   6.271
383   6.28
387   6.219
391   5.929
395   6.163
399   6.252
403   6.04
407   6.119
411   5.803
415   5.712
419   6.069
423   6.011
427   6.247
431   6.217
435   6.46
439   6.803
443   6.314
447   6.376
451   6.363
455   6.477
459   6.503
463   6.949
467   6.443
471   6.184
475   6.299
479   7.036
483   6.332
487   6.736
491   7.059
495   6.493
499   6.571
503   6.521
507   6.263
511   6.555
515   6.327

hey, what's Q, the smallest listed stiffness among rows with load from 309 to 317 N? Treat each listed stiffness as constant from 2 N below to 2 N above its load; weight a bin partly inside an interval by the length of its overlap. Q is 5.69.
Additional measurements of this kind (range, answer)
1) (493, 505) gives 6.493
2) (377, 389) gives 6.219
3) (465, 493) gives 6.184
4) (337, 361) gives 5.68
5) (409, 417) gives 5.712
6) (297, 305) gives 6.187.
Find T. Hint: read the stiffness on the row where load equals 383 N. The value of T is 6.28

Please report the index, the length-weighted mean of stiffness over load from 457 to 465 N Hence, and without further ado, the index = 6.73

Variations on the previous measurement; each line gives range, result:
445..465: 6.53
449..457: 6.42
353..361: 6.05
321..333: 6.17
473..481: 6.67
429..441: 6.49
